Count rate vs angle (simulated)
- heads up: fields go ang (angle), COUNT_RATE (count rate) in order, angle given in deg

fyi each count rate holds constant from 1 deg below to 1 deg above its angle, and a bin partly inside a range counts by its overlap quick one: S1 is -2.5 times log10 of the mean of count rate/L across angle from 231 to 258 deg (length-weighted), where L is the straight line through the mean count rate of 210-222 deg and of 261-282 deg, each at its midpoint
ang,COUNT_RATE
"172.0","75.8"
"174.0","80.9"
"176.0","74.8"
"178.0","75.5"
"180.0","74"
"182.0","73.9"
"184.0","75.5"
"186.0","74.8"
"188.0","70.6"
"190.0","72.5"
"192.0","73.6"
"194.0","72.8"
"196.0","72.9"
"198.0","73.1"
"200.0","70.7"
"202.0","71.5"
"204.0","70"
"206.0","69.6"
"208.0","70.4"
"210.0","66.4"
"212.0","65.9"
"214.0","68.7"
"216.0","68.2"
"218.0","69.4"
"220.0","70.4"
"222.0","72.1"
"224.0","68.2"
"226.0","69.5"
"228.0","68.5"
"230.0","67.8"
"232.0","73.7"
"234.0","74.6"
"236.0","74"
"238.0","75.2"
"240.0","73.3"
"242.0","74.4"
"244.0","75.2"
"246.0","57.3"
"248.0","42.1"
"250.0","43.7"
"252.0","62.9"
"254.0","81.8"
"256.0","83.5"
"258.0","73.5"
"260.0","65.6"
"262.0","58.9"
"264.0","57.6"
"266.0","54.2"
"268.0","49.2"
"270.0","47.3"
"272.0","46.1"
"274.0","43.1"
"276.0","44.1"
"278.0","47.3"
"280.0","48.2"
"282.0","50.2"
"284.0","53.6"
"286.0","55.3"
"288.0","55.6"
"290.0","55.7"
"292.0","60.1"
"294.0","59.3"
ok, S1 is -0.17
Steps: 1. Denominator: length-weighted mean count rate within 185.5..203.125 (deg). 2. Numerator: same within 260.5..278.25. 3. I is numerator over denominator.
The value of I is 0.69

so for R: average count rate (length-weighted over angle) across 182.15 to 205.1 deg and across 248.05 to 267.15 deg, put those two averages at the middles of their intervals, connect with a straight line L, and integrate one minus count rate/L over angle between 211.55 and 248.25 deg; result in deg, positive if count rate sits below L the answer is -1.1 deg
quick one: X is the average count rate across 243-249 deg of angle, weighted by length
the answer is 58.2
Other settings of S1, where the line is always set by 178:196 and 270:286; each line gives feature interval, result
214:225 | -0.08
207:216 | -0.02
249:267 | -0.20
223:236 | -0.15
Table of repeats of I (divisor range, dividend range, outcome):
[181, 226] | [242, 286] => 0.80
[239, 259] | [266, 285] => 0.72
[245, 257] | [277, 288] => 0.83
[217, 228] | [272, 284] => 0.68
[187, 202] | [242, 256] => 0.87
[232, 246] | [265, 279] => 0.65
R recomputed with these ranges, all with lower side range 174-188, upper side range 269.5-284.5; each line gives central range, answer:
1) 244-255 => -0.8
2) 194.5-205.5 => -0.3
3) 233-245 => -3.4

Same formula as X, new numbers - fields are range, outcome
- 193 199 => 72.9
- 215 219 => 68.8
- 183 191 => 73.3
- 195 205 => 71.6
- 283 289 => 54.8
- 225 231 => 68.6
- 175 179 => 75.2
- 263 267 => 55.9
